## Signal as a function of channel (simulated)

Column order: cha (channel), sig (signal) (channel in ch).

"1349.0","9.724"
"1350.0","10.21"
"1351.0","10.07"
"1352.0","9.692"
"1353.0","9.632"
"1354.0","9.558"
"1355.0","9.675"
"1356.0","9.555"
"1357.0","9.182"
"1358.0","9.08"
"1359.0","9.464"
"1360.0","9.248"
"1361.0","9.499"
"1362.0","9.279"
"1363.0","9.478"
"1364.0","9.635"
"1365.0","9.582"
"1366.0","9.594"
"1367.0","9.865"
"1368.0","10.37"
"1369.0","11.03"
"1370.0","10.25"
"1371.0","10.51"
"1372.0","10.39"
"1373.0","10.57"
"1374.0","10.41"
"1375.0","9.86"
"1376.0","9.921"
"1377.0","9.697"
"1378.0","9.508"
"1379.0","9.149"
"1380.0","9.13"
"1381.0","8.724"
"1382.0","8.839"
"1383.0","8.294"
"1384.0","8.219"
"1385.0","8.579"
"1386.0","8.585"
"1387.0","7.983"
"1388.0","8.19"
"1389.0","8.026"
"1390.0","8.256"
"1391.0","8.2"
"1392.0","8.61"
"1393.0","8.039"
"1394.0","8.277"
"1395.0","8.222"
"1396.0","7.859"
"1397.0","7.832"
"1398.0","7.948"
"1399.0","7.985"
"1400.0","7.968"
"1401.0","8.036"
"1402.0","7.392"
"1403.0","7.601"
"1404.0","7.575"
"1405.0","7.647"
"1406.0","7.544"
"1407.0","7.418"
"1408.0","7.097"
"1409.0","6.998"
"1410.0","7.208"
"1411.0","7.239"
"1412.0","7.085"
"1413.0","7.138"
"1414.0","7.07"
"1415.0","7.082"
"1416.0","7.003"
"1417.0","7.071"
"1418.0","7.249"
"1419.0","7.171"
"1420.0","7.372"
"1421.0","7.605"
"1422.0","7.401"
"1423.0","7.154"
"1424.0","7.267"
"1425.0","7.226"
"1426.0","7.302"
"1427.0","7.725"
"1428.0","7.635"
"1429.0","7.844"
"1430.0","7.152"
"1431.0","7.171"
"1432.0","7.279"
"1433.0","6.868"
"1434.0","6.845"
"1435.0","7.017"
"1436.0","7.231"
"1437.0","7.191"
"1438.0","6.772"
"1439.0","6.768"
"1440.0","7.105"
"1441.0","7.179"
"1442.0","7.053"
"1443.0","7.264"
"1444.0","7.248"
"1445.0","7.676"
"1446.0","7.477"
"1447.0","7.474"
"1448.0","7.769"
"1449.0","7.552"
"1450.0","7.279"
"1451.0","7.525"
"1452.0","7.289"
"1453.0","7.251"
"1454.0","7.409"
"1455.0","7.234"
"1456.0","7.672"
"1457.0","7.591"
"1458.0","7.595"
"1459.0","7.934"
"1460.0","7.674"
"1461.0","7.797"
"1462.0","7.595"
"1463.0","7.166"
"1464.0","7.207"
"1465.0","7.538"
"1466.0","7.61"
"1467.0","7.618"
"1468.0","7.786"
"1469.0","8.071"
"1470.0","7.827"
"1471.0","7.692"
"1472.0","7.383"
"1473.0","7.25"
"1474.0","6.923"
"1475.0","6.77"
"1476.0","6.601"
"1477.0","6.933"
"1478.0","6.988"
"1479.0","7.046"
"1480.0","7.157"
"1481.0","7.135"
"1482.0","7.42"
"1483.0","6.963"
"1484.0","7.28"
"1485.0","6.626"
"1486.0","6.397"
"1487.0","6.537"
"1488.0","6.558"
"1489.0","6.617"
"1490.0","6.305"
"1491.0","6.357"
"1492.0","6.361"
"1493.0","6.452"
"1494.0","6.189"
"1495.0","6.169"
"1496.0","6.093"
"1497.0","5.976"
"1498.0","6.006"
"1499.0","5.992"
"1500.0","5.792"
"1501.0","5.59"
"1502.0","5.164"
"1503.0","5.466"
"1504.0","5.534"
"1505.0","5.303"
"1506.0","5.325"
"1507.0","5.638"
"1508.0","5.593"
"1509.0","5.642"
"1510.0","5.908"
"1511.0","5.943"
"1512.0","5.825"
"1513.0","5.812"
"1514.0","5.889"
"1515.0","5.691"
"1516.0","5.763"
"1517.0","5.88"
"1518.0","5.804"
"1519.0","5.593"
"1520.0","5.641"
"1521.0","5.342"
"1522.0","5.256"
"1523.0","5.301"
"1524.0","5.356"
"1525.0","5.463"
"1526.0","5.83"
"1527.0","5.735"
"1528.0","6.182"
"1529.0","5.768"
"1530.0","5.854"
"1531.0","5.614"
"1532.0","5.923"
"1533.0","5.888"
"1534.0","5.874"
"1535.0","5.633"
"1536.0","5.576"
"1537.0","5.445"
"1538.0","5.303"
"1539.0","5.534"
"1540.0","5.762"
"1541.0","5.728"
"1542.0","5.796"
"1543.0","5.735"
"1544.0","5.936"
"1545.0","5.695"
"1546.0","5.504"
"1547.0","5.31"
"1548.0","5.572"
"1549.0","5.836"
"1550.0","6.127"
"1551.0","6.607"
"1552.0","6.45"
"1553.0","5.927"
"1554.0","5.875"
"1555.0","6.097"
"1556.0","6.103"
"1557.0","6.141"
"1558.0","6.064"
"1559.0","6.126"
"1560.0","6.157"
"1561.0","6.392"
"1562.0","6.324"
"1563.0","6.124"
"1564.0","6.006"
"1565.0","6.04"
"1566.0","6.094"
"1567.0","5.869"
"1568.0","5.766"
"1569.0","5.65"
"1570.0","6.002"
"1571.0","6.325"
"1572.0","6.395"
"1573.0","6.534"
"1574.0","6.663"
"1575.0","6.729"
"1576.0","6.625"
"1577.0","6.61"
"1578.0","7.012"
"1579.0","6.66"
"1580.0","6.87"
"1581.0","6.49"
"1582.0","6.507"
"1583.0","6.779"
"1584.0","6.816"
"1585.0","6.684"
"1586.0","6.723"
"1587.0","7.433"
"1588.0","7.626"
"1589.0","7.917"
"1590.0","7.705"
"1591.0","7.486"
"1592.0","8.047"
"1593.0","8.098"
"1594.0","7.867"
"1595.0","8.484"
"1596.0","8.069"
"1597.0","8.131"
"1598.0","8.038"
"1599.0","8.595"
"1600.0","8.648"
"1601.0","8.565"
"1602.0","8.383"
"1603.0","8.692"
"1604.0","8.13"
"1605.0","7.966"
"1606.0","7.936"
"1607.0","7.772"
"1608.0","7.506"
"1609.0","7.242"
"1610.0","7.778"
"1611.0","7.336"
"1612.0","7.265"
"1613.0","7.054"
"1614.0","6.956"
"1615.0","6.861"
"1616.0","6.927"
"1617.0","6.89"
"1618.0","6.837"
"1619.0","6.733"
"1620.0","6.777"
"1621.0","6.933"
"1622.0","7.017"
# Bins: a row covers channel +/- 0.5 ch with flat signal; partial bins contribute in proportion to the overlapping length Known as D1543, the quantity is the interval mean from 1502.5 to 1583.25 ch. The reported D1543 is 5.93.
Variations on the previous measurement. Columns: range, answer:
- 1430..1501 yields 7.07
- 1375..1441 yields 7.74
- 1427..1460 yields 7.33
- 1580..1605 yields 7.73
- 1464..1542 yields 6.21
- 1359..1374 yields 9.95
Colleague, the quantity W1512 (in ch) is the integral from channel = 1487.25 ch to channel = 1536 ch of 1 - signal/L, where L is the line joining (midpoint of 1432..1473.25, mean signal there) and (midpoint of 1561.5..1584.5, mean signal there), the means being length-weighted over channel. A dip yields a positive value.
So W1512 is 7.7 ch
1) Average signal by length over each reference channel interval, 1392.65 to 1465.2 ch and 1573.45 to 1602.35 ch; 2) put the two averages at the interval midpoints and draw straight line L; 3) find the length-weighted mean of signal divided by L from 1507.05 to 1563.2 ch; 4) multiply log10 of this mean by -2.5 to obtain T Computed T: 0.27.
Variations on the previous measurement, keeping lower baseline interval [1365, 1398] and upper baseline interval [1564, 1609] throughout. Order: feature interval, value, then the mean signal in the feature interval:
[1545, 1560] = 0.25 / 5.98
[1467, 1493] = 0.17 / 7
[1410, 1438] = 0.20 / 7.23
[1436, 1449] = 0.18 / 7.26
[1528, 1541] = 0.33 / 5.7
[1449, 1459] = 0.13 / 7.46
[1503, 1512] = 0.38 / 5.61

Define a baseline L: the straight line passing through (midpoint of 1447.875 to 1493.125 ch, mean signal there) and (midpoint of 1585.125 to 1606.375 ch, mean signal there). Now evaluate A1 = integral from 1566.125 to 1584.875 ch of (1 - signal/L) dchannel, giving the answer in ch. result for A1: 3.38 ch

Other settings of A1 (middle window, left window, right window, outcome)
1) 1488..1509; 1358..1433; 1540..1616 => 4.43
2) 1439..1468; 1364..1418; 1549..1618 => 1.94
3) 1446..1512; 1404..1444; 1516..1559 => -2.75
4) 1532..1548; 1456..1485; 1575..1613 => 3.90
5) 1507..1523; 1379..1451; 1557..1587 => 2.67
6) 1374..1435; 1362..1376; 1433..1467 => 7.16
